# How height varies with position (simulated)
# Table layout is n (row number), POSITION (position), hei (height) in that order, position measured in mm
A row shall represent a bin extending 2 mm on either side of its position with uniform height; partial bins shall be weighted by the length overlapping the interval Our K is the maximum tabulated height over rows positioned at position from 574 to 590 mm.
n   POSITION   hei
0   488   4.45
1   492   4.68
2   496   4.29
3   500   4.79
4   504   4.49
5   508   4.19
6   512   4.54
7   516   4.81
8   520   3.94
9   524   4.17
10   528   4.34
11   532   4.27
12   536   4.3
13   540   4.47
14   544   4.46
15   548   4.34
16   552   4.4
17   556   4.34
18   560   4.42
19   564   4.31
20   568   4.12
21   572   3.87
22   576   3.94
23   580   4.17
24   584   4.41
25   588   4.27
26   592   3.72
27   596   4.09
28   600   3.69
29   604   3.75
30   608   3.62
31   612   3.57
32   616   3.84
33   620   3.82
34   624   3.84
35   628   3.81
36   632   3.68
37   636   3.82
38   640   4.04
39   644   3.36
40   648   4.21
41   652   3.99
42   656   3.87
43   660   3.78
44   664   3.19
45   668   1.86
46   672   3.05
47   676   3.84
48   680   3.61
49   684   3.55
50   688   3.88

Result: 4.41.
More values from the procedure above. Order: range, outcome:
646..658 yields 4.21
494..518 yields 4.81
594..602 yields 4.09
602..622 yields 3.84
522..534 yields 4.34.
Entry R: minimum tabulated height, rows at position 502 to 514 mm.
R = 4.19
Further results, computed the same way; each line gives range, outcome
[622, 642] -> 3.68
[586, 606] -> 3.69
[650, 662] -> 3.78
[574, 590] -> 3.94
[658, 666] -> 3.19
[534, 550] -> 4.3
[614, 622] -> 3.82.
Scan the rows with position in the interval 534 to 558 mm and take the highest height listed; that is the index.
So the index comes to 4.47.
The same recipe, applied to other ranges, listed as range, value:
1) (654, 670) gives 3.87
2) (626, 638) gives 3.82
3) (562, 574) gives 4.31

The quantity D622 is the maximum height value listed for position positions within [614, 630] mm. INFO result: 3.84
